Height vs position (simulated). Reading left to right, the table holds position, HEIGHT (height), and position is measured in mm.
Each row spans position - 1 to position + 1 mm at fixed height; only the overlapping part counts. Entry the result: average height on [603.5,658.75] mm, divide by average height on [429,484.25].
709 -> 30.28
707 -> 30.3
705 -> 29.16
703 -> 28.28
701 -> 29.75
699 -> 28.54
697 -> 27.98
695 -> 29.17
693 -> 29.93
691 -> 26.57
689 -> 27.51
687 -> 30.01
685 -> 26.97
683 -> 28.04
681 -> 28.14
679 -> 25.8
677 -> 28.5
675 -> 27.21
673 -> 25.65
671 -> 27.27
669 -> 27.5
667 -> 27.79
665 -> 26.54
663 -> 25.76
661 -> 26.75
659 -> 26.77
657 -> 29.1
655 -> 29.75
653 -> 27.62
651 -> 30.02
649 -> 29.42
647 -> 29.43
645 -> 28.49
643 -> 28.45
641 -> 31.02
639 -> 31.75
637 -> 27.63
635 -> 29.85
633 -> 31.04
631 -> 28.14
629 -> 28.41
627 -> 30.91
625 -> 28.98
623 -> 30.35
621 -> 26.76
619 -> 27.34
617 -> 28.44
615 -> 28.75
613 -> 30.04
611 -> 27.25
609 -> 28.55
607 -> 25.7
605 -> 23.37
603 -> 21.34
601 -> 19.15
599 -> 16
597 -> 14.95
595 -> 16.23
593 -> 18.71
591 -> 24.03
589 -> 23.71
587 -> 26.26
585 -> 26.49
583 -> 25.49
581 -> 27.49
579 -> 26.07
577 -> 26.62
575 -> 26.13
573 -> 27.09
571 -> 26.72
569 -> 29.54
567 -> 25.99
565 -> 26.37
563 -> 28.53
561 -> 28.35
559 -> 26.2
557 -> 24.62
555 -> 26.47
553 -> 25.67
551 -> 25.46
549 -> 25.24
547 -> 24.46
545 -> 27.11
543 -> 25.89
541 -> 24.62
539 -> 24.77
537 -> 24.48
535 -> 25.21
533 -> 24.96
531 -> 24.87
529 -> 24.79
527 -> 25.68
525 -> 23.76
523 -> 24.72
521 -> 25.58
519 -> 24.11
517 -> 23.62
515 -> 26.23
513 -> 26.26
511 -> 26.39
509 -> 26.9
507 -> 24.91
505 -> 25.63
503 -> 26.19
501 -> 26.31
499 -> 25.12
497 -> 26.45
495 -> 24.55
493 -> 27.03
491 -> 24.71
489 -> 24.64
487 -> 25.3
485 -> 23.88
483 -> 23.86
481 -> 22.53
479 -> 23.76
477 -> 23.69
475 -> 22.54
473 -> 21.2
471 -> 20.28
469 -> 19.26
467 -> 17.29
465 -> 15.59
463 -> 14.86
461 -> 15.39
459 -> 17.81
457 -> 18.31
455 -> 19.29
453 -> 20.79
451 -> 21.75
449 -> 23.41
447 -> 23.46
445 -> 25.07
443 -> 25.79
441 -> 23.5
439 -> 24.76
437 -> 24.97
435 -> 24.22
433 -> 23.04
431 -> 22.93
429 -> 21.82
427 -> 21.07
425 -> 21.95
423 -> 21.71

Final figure 1.33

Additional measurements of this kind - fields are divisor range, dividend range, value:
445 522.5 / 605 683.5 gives 1.23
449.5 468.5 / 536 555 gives 1.40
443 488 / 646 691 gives 1.32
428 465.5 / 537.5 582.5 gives 1.22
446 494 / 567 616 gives 1.15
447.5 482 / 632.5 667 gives 1.44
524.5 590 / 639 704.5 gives 1.09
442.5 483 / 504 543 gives 1.22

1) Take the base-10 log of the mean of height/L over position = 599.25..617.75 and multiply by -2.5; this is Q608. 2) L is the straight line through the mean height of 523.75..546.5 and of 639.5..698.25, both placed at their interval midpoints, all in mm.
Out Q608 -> 0.06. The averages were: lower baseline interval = 25.1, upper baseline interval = 28.1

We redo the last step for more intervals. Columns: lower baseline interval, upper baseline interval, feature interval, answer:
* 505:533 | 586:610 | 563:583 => -0.19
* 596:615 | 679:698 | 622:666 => -0.14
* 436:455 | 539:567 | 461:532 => 0.05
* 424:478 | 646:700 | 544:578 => -0.08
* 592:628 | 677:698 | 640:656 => -0.12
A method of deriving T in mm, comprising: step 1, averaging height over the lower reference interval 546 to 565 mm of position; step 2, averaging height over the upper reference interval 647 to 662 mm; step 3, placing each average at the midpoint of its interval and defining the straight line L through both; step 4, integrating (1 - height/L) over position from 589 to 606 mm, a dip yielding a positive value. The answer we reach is 4.80 mm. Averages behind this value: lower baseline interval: 26.1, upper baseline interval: 28.6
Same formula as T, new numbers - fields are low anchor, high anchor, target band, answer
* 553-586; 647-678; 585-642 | 2.8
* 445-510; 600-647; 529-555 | -0.4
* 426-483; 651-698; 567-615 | 1.8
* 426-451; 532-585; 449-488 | 6.1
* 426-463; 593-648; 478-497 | -1.3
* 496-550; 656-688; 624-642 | -2.0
